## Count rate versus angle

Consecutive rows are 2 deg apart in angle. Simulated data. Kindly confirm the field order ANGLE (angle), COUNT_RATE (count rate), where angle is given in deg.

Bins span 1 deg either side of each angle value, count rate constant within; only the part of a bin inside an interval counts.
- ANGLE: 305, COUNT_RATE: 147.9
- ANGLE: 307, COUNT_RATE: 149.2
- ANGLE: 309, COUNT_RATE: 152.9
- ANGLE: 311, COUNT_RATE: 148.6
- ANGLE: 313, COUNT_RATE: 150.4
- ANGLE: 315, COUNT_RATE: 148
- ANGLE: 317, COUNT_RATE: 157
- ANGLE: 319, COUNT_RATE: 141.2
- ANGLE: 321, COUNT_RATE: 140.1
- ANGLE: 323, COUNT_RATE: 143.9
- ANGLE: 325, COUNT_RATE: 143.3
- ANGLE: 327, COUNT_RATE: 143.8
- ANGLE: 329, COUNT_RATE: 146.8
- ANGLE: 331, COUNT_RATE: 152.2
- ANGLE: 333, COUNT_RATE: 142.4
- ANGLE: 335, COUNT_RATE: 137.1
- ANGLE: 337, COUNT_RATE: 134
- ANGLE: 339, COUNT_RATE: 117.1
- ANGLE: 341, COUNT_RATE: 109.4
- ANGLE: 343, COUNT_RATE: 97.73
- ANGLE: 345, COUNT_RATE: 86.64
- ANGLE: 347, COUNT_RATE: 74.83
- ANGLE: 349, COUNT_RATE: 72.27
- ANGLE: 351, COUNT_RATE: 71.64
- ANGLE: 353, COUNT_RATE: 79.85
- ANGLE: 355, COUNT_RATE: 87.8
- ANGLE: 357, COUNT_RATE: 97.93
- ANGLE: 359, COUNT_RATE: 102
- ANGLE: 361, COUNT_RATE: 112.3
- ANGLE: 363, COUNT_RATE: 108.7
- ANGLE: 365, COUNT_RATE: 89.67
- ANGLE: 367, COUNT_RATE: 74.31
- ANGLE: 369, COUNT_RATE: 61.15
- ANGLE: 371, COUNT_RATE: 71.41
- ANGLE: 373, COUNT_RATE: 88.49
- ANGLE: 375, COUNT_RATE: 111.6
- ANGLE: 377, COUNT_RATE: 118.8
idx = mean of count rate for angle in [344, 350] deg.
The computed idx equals 77.9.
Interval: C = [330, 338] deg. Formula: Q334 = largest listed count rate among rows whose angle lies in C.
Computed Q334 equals 152.2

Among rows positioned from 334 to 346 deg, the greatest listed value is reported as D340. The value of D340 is 137.1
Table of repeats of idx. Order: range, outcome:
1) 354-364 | 102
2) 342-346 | 92.2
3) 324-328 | 144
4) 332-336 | 140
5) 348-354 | 74.6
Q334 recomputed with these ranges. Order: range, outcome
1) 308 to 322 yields 157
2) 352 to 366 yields 112.3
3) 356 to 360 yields 102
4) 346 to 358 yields 97.93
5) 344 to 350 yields 86.64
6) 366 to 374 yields 88.49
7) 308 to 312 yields 152.9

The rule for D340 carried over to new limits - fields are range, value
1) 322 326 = 143.9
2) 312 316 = 150.4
